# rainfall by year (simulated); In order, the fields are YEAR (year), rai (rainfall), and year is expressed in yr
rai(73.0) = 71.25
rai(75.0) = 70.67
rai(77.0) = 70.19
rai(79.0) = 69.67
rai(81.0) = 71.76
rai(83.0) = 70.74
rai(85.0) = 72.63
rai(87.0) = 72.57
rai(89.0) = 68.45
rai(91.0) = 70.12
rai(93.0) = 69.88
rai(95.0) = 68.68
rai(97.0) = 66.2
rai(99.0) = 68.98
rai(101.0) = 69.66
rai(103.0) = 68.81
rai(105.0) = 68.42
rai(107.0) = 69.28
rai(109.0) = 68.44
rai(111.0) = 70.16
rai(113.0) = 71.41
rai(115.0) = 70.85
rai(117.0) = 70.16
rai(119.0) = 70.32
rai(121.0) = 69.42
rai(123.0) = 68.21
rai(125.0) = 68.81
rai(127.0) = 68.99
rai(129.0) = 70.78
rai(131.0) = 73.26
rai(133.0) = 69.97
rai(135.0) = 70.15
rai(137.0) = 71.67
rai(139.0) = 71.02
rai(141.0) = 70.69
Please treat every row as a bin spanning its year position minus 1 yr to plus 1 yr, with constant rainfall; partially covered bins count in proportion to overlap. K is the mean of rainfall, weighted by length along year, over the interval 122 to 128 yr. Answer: 68.7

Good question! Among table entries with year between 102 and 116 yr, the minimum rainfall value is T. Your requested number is 68.42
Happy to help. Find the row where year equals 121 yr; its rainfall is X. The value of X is 69.42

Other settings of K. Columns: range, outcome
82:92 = 70.9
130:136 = 71.1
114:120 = 70.4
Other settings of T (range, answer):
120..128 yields 68.21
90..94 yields 69.88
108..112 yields 68.44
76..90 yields 68.45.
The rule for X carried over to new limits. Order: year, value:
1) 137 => 71.67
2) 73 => 71.25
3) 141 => 70.69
